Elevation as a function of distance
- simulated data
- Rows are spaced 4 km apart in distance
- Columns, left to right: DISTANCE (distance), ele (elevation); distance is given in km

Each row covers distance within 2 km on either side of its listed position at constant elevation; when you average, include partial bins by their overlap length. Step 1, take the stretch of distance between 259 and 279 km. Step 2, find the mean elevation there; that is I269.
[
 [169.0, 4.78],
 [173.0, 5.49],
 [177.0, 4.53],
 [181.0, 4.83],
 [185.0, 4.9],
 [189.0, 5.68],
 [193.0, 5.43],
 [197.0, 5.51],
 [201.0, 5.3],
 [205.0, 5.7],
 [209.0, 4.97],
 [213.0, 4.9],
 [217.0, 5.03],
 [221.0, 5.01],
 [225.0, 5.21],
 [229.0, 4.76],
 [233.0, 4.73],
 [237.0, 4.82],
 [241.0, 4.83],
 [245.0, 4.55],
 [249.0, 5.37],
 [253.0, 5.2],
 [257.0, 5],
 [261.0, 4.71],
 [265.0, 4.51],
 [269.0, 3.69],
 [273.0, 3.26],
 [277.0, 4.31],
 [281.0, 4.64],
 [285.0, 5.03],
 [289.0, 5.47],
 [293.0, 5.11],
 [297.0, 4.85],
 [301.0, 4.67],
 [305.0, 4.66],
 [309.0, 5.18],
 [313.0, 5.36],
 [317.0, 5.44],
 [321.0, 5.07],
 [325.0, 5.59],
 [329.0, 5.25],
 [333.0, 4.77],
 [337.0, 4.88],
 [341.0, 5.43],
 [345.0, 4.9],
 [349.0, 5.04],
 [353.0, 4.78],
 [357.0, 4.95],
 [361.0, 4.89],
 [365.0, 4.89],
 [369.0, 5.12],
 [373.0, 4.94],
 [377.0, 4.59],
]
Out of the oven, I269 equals 4.1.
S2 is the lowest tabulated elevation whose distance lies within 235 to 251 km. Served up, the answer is 4.55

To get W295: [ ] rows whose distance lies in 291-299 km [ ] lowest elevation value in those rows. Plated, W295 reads 4.85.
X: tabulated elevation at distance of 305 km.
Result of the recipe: 4.66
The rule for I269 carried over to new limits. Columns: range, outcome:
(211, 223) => 4.98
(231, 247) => 4.73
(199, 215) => 5.22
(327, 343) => 5.08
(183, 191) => 5.29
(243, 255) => 5.04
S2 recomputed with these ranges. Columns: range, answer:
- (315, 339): 4.77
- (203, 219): 4.9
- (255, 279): 3.26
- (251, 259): 5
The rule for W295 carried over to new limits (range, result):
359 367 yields 4.89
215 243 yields 4.73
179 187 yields 4.83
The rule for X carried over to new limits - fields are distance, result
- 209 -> 4.97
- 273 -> 3.26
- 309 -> 5.18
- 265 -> 4.51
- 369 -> 5.12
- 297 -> 4.85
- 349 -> 5.04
